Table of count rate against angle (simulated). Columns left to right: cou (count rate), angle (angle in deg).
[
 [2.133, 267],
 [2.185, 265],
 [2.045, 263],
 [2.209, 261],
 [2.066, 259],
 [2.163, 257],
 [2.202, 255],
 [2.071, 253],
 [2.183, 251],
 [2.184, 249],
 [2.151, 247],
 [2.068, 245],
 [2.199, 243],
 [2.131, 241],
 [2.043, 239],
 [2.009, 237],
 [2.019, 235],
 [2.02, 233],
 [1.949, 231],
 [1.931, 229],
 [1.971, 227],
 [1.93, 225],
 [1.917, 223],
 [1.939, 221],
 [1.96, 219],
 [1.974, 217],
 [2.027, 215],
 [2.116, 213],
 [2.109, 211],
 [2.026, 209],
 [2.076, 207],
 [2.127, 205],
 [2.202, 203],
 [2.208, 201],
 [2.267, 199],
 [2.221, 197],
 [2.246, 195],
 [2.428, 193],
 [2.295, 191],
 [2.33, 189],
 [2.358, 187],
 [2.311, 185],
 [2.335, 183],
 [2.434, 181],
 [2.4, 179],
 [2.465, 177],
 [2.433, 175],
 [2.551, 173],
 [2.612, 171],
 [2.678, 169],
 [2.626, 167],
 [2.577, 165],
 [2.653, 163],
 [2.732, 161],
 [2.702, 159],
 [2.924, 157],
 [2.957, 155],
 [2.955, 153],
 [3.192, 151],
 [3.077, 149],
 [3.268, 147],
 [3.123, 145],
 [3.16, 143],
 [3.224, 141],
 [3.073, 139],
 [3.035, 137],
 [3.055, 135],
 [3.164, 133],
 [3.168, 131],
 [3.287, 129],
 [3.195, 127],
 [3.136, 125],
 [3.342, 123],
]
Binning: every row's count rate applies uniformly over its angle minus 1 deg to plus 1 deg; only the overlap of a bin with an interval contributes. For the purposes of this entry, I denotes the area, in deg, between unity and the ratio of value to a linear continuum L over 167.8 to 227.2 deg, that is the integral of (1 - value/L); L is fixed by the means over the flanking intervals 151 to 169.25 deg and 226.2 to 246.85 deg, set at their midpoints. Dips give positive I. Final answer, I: 4.6 deg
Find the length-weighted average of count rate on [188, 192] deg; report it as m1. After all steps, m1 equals 2.31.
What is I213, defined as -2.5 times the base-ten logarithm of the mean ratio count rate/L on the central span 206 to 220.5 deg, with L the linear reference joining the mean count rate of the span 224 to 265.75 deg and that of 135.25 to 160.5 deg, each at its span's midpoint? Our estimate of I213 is 0.18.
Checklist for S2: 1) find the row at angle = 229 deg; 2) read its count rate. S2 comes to 1.931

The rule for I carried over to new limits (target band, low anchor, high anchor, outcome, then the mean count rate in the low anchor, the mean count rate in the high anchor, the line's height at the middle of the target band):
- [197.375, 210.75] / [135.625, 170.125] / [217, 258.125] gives 1.39 deg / 2.94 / 2.05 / 2.4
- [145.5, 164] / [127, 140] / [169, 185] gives -0.88 deg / 3.14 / 2.47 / 2.81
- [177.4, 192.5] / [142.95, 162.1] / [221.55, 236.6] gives 1.19 deg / 3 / 1.96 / 2.56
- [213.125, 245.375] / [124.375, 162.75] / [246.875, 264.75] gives 4.79 deg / 3.07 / 2.14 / 2.36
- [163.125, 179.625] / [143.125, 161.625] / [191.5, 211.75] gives 0.86 deg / 3.01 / 2.19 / 2.69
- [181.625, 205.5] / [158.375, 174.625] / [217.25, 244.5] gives 0.85 deg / 2.63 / 2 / 2.37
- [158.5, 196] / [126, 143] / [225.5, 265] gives 3.58 deg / 3.15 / 2.09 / 2.74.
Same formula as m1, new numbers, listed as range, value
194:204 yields 2.23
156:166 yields 2.72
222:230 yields 1.94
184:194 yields 2.34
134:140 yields 3.05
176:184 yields 2.41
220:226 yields 1.93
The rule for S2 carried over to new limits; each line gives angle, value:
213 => 2.116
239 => 2.043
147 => 3.268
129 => 3.287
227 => 1.971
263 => 2.045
